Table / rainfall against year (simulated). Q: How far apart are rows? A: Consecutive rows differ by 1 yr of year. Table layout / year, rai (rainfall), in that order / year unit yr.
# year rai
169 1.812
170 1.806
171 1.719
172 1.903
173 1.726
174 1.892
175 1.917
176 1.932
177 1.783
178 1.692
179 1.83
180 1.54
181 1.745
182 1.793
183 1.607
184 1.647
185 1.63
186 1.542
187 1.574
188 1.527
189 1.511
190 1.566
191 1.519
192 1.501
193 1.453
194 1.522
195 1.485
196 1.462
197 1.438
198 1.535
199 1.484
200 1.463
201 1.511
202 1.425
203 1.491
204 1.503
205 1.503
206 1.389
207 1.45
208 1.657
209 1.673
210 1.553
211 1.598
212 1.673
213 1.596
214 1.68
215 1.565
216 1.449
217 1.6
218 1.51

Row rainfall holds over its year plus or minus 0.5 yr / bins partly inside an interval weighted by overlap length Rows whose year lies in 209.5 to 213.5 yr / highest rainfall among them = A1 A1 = 1.673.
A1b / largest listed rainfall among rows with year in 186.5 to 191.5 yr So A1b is 1.574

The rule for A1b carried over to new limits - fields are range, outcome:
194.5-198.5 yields 1.535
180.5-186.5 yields 1.793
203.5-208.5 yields 1.657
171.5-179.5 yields 1.932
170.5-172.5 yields 1.903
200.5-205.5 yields 1.511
